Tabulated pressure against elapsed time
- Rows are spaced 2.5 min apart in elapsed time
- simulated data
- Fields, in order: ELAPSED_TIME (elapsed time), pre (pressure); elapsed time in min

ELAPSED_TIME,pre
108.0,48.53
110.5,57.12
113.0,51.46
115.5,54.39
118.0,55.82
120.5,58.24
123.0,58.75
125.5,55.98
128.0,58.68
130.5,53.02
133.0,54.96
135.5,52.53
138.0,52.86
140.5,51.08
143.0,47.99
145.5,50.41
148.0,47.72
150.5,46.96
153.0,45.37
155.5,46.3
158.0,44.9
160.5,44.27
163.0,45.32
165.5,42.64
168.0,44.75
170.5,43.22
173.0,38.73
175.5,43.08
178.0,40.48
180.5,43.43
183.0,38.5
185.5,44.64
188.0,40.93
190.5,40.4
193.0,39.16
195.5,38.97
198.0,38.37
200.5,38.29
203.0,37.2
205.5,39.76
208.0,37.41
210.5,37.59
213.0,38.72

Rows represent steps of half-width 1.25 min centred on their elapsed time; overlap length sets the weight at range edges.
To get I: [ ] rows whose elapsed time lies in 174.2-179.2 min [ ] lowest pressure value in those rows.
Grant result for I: 40.48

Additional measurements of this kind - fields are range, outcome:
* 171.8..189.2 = 38.5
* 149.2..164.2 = 44.27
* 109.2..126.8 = 51.46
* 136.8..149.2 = 47.72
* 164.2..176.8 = 38.73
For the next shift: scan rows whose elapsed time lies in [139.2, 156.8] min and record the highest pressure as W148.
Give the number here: 51.08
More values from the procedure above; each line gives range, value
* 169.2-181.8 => 43.43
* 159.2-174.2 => 45.32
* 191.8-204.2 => 39.16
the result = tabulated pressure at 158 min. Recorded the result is 44.9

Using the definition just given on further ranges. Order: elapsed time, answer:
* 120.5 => 58.24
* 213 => 38.72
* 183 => 38.5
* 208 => 37.41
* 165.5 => 42.64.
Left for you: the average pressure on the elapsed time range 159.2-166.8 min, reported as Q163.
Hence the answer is 44.1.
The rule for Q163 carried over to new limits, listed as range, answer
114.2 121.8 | 56.1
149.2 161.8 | 45.6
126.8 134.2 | 55.5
